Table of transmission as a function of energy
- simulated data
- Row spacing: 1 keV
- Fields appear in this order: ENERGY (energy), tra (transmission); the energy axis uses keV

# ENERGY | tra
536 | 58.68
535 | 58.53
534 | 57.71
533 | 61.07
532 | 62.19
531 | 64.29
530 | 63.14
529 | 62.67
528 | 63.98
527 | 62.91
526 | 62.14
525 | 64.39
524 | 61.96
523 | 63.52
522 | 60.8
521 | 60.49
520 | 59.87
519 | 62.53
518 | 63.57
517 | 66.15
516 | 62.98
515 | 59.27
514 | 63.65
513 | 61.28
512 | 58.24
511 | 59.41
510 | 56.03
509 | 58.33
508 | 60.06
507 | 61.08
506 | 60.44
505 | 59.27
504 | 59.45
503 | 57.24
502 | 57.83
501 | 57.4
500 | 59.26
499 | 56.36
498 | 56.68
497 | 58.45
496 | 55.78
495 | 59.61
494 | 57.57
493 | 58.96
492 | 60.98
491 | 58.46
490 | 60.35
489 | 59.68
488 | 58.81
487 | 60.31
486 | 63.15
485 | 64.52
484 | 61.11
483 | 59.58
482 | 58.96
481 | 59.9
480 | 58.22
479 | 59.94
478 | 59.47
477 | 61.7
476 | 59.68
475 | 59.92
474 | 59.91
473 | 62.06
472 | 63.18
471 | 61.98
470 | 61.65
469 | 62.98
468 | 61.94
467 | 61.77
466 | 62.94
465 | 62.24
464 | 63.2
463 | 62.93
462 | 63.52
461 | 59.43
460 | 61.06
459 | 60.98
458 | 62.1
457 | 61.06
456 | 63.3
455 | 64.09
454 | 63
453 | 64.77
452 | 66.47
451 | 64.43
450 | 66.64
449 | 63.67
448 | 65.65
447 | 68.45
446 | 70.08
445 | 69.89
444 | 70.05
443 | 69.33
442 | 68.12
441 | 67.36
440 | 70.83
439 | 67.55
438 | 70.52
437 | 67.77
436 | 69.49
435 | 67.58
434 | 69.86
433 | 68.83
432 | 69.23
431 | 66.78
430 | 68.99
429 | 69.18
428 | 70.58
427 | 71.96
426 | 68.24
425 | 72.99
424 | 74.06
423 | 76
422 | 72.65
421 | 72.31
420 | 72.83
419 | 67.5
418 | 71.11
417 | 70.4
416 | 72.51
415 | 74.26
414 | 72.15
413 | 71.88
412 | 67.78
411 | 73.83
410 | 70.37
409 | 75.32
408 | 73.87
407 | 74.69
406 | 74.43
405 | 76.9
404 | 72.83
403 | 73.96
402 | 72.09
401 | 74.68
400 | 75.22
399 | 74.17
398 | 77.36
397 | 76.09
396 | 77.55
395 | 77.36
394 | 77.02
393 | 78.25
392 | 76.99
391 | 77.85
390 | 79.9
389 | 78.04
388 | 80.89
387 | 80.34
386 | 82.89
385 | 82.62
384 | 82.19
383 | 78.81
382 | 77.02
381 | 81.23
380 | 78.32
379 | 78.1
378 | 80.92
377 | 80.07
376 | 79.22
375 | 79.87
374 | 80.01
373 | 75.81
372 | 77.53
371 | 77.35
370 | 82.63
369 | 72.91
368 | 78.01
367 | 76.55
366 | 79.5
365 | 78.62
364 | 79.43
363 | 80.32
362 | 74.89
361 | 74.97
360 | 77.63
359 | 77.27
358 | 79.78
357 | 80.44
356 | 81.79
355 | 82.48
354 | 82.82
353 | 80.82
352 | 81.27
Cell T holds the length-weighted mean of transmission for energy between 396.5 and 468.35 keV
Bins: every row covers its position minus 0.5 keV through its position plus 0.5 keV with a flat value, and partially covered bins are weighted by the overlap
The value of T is 69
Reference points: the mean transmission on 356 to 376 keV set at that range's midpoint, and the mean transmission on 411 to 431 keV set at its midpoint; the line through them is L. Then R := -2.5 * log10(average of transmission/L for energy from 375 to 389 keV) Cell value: -0.05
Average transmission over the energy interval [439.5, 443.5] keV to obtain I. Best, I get 68.9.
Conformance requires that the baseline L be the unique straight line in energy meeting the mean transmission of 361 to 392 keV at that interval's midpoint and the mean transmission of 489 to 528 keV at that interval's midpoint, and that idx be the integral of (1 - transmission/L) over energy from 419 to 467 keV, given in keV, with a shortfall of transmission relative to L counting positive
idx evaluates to 1.57 keV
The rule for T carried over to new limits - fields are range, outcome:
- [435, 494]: 63.3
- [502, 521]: 60.4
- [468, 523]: 60.1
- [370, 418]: 76.6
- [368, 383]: 78.6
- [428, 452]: 68.3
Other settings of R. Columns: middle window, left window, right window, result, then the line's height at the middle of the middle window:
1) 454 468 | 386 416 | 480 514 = 0.05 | 65.3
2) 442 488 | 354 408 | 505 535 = 0.08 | 68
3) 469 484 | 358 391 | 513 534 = 0.12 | 67.6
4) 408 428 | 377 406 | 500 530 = 0.03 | 74.2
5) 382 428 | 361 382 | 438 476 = -0.03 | 72.9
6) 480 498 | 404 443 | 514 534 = 0.10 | 65.4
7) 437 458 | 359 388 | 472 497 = -0.01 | 66.3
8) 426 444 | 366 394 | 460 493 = 0.00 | 68.8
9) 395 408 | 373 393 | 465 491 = 0.01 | 76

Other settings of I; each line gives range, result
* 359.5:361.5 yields 76.3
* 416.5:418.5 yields 70.8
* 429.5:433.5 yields 68.5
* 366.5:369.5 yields 75.8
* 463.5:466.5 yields 62.8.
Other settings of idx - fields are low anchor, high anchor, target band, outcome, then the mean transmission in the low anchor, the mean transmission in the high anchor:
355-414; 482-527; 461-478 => 0.9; 77.4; 60.2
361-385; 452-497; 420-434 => -0.3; 78.7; 61.1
